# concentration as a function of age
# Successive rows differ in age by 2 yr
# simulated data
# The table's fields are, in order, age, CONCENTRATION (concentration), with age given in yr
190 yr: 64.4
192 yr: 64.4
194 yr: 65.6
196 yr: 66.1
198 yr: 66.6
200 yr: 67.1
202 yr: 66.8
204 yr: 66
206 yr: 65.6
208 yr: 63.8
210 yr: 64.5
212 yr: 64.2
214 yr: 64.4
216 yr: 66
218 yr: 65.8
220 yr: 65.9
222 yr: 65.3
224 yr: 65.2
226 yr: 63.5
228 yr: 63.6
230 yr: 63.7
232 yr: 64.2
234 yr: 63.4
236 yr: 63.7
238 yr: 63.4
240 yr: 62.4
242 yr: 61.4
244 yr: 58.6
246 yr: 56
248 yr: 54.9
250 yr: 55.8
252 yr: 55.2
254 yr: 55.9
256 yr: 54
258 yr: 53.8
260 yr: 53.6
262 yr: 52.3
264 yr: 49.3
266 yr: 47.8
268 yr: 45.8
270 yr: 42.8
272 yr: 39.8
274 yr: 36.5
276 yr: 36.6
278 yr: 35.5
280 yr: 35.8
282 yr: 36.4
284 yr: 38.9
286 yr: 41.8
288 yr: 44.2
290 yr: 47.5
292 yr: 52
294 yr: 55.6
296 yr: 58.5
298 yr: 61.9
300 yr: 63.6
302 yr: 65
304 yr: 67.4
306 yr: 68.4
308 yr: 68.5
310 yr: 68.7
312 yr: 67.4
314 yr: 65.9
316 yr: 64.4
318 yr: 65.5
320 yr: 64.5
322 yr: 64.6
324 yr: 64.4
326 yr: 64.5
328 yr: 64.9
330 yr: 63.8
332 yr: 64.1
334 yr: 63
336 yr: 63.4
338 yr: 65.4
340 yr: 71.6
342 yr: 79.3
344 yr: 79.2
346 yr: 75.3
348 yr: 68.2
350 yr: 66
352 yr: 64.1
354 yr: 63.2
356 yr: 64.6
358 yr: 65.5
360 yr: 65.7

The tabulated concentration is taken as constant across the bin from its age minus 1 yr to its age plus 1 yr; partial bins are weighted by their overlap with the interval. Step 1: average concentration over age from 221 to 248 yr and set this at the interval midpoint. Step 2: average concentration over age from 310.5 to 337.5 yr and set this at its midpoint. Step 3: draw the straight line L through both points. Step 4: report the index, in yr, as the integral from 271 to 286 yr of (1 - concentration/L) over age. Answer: 6.2 yr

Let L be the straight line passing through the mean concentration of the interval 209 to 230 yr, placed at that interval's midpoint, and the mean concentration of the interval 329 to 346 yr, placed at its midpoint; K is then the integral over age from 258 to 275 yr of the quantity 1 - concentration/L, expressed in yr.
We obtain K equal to 5.1 yr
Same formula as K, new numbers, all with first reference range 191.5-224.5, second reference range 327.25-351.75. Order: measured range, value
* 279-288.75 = 4.1 yr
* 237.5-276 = 8.4 yr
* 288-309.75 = 2.3 yr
